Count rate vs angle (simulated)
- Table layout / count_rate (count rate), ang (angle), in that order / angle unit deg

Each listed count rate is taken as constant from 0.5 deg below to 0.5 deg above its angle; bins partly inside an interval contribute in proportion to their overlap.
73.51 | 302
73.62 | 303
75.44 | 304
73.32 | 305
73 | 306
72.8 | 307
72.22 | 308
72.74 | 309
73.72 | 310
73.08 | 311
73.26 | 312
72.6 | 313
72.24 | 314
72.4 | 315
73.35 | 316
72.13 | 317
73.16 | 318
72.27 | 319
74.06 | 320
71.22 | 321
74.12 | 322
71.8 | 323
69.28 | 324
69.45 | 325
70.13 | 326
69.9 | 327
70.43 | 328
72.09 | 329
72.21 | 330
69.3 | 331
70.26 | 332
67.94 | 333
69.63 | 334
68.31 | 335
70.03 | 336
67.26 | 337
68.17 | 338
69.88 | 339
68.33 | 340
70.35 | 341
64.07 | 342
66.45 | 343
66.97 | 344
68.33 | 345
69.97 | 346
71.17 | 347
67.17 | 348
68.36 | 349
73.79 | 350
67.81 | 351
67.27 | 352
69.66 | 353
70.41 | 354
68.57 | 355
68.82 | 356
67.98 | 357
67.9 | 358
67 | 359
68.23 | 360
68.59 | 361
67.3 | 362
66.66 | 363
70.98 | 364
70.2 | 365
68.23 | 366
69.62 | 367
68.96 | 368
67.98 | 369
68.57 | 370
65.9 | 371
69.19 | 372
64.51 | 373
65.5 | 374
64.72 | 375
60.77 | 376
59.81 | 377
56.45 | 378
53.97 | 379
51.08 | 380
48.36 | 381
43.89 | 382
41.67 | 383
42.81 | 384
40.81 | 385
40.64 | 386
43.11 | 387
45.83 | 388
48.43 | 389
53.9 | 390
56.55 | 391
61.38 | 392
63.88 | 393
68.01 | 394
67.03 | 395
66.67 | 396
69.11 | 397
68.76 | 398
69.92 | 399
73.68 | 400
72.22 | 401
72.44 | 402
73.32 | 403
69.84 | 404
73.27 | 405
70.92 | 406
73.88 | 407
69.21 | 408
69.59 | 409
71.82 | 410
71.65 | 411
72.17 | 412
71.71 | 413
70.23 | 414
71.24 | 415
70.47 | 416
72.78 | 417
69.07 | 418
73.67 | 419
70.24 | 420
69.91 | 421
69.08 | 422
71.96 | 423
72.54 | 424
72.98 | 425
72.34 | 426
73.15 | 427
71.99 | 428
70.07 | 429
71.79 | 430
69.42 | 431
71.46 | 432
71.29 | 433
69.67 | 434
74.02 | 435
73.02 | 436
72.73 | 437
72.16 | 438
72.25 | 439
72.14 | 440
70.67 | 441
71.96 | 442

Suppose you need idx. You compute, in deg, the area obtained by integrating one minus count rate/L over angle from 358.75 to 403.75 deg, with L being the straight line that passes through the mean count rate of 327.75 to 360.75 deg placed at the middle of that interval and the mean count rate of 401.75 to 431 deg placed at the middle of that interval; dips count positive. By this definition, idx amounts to 5.6 deg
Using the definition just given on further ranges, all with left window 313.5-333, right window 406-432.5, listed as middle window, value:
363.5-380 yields 1.50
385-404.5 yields 2.61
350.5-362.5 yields 0.53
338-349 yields 0.49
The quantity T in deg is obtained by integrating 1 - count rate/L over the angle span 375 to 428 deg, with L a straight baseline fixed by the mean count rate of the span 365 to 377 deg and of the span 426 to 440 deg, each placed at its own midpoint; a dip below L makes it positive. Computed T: 4.0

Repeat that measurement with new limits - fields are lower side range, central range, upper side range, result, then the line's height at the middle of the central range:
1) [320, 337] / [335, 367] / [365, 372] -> 0.3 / 69.3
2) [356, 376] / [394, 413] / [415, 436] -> -0.2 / 70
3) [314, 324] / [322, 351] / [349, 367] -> 0.6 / 70.9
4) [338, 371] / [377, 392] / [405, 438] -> 4.6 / 69.9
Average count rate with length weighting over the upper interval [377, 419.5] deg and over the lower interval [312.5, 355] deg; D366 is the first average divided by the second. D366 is 0.9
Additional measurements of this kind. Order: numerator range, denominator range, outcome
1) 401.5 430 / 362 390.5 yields 1.24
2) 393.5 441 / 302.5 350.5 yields 1.00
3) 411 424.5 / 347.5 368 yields 1.04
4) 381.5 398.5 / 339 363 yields 0.79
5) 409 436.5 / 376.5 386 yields 1.48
